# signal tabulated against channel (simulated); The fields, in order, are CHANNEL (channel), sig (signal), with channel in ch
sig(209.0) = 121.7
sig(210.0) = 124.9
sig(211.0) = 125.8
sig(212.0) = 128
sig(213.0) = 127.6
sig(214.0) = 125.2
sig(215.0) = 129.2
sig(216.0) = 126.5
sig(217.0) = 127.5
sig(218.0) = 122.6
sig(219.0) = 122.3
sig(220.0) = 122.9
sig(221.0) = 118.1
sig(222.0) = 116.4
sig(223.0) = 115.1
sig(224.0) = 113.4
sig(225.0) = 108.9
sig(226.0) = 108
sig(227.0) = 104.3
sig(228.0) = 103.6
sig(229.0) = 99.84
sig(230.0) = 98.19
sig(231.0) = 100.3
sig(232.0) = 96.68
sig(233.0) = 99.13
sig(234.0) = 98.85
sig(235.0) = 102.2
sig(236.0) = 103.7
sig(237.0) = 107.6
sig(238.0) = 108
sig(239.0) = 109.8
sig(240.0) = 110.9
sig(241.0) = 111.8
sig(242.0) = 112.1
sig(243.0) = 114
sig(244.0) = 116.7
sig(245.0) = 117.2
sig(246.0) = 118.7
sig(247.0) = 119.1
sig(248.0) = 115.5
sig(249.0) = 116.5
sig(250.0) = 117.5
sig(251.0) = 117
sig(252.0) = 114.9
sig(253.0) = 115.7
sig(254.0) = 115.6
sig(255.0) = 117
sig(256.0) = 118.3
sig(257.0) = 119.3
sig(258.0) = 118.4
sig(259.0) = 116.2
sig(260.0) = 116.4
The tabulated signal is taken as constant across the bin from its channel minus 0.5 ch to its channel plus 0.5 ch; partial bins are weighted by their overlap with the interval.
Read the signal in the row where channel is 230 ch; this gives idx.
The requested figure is 98.19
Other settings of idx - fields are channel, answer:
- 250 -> 117.5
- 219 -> 122.3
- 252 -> 114.9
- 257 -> 119.3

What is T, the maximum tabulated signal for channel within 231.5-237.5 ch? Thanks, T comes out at 107.6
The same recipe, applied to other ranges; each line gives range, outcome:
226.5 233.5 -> 104.3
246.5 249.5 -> 119.1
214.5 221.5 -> 129.2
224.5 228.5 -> 108.9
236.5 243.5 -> 114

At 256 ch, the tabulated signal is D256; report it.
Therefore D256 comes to 118.3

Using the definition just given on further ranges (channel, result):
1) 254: 115.6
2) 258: 118.4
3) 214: 125.2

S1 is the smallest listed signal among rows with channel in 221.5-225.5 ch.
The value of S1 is 108.9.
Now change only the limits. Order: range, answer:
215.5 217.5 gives 126.5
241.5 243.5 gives 112.1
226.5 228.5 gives 103.6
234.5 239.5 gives 102.2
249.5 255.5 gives 114.9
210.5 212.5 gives 125.8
